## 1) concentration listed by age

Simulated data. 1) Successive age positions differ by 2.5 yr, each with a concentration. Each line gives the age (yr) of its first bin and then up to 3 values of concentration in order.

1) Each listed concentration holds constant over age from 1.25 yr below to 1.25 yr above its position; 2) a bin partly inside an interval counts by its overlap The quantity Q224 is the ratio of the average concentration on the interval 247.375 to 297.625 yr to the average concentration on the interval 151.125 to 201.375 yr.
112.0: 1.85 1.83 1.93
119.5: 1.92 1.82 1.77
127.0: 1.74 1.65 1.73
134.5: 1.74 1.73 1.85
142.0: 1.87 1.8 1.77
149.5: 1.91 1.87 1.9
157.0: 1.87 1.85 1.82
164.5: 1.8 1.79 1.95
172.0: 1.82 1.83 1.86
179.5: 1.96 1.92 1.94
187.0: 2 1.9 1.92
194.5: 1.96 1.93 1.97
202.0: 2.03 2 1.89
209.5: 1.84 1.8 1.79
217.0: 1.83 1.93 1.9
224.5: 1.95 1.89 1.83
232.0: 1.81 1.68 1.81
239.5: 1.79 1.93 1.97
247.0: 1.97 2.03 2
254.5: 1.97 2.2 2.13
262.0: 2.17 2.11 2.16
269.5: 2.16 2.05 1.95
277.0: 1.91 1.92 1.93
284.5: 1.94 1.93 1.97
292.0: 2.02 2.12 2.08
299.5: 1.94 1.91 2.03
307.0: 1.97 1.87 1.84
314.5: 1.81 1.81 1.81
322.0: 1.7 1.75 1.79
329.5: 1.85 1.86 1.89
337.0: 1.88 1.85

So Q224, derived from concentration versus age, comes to 1.07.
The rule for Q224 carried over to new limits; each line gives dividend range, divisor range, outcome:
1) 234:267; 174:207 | 1.03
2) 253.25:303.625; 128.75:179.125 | 1.11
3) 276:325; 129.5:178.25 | 1.05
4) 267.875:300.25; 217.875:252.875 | 1.06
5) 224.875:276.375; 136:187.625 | 1.06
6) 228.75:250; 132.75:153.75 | 1.03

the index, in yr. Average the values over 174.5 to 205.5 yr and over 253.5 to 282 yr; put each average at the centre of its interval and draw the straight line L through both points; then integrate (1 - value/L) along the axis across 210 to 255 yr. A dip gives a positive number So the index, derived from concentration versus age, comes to 2.87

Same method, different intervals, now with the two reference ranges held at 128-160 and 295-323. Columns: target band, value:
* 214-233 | -0.2 yr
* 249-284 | -3.2 yr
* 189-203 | -0.9 yr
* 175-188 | -0.7 yr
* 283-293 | -0.4 yr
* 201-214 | -0.4 yr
